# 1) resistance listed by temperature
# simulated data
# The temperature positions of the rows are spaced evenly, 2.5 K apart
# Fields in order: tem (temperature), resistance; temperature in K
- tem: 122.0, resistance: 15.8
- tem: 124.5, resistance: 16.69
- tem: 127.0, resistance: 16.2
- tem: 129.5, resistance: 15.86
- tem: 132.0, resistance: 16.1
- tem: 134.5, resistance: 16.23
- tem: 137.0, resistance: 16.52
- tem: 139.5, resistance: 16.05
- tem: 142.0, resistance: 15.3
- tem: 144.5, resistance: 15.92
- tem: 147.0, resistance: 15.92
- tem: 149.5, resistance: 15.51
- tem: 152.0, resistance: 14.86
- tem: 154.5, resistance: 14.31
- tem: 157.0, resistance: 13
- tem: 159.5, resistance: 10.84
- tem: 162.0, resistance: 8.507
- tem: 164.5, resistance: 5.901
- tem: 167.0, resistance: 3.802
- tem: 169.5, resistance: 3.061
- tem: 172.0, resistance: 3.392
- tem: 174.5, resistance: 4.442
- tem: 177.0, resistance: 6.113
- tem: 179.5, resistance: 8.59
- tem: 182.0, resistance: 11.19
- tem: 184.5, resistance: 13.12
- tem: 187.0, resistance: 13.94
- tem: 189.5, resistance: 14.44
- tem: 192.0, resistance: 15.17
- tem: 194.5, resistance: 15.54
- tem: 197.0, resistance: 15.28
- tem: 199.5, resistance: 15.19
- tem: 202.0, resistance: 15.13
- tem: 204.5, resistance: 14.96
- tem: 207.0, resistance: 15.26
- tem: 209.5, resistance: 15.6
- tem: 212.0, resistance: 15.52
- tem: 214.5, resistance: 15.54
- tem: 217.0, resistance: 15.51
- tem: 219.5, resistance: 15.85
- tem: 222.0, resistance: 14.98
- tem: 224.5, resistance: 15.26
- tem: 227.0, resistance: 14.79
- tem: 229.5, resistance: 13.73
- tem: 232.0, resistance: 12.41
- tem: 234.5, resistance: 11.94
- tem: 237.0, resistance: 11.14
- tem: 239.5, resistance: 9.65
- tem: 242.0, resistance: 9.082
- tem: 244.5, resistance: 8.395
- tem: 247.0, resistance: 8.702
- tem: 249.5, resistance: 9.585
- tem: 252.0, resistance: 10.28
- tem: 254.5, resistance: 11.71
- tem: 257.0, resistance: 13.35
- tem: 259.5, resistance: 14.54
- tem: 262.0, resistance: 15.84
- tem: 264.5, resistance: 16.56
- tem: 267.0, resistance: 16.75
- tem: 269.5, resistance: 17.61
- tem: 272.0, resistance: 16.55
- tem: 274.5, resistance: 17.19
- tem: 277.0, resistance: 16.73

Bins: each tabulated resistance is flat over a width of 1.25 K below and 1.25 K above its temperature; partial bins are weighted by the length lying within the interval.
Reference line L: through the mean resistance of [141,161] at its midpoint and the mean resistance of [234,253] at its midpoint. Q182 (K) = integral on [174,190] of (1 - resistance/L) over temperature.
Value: 3.0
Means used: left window 14.4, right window 9.76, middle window 10.3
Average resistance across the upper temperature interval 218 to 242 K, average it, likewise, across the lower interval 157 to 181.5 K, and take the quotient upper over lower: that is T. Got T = 1.99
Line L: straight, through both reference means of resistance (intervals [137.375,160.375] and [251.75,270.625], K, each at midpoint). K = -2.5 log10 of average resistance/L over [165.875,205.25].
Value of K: 0.34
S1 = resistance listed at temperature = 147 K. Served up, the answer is 15.92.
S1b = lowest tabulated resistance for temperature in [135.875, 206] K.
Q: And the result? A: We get 3.061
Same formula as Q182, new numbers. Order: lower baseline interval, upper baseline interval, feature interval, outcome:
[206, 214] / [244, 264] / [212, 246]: 2.5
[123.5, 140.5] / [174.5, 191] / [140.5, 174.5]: 8.1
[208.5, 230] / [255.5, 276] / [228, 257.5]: 9.1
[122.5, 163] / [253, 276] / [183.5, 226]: 0.4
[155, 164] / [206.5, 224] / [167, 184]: 8.3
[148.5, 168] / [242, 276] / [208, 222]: -3.6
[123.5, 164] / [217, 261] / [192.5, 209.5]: -2.7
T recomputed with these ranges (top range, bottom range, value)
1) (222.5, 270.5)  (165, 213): 1.11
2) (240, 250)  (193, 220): 0.58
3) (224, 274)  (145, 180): 1.39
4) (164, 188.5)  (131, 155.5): 0.48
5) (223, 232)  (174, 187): 1.51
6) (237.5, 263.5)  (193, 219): 0.73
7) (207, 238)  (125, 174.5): 1.17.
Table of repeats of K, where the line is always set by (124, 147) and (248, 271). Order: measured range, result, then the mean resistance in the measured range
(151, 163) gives 0.26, 12.3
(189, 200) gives -0.01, 15.2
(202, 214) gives -0.03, 15.3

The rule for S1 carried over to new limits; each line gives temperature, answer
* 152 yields 14.86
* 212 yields 15.52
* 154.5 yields 14.31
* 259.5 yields 14.54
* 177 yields 6.113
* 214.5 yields 15.54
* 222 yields 14.98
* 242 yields 9.082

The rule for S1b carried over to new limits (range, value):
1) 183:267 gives 8.395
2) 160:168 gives 3.802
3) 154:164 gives 8.507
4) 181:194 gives 11.19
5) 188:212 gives 14.44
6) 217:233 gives 12.41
